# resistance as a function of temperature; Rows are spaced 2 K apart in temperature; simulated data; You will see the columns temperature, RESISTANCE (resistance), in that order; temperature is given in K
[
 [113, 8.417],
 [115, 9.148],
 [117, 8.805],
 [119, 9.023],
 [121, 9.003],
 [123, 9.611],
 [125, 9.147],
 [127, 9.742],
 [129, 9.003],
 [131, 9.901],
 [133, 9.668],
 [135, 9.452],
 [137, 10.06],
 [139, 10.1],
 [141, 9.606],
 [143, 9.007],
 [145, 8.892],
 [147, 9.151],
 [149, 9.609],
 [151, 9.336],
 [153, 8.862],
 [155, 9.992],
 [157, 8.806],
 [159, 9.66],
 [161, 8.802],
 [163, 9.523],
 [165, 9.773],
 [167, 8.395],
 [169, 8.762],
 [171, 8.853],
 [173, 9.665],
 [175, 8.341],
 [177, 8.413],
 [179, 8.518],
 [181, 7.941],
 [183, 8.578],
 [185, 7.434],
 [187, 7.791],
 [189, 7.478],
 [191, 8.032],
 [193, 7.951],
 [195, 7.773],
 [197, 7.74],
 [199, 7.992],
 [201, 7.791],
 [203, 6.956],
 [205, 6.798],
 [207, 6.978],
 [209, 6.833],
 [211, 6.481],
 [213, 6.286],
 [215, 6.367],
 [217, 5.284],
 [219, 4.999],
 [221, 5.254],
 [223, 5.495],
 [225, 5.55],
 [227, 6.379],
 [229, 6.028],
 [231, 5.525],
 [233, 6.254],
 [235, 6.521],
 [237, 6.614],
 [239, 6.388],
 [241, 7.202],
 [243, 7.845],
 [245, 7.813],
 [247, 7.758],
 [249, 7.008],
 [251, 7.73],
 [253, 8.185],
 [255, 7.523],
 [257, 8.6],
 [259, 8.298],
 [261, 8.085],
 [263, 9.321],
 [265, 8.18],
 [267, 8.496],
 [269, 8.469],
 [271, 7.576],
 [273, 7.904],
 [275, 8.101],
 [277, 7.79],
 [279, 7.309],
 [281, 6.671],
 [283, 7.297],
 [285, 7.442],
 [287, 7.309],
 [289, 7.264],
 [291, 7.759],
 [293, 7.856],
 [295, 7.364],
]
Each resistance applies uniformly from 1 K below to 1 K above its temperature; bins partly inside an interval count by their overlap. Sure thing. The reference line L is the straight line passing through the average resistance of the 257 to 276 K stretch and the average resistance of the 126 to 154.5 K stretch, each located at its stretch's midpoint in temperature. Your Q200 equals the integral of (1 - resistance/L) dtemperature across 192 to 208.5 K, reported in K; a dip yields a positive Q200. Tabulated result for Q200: 2.6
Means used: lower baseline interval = 9.47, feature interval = 7.48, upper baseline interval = 8.29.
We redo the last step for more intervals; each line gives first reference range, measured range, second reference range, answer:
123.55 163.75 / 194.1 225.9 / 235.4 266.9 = 7.1 K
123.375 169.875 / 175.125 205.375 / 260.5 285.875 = 3.5 K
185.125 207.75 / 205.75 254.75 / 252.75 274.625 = 8.5 K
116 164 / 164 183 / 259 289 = 0.5 K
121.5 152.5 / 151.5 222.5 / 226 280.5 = 6.6 K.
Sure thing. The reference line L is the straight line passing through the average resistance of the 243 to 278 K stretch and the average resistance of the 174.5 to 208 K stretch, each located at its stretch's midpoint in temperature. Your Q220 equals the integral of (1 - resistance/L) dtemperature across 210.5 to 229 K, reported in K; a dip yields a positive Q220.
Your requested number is 4.9 K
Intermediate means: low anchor 7.79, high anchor 8.04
